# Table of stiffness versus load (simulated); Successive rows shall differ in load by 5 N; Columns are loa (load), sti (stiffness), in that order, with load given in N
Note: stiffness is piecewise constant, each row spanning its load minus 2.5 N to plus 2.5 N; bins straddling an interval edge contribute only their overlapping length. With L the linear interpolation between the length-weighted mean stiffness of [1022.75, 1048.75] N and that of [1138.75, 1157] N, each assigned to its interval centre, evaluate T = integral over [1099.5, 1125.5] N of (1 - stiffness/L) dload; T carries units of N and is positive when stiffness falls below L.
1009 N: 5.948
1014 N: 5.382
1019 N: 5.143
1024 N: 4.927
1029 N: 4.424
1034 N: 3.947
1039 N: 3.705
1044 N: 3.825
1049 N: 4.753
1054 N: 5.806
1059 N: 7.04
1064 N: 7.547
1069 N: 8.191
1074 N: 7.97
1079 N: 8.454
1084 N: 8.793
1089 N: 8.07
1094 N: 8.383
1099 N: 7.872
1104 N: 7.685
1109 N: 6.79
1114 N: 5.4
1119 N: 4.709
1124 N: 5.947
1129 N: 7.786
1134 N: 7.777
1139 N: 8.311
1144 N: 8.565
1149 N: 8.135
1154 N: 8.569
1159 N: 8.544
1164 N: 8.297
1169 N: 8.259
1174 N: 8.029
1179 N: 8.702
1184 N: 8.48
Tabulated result 2.9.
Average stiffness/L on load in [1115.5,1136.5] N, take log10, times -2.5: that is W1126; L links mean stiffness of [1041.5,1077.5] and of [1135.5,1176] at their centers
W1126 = 0.20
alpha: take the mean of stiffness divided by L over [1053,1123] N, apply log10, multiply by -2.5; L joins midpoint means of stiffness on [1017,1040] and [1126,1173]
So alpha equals -0.18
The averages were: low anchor 4.46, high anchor 8.22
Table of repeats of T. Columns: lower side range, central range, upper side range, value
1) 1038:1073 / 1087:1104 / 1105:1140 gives -4.4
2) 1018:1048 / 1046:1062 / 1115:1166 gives -2.8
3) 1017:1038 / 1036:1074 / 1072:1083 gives 4.5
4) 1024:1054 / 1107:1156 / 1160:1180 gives -0.1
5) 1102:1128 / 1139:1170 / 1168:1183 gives -3.3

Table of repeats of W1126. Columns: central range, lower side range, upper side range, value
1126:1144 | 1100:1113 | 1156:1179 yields -0.04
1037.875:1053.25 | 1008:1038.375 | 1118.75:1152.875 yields 0.24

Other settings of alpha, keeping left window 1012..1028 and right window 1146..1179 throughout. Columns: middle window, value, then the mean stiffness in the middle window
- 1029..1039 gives 0.32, 4.01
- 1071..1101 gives -0.25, 8.26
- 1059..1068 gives -0.23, 7.51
